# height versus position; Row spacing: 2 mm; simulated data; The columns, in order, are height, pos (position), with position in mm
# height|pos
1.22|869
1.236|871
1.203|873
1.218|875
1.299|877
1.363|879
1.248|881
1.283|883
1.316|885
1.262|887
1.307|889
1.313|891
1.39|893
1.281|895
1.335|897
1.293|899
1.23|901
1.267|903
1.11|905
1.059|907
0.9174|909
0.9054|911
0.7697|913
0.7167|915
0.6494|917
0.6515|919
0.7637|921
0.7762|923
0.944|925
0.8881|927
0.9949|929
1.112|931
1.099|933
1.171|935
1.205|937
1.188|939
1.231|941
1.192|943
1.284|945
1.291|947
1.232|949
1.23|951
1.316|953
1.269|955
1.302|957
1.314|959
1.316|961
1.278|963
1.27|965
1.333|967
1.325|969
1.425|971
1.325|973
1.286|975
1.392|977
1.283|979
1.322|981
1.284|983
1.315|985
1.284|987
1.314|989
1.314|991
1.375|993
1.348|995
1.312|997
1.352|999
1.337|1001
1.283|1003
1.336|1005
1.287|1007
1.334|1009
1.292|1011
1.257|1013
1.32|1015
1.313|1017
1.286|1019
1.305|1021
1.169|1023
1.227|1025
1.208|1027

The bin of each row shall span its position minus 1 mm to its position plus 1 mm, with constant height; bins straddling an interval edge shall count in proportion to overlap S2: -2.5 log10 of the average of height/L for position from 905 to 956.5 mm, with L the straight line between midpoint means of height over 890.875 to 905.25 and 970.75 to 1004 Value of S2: 0.24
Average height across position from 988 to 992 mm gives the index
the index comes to 1.31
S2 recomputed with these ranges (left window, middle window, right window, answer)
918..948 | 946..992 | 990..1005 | -0.09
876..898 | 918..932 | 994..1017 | 0.44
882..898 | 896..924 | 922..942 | 0.24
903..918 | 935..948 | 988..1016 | -0.18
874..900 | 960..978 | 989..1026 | -0.02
